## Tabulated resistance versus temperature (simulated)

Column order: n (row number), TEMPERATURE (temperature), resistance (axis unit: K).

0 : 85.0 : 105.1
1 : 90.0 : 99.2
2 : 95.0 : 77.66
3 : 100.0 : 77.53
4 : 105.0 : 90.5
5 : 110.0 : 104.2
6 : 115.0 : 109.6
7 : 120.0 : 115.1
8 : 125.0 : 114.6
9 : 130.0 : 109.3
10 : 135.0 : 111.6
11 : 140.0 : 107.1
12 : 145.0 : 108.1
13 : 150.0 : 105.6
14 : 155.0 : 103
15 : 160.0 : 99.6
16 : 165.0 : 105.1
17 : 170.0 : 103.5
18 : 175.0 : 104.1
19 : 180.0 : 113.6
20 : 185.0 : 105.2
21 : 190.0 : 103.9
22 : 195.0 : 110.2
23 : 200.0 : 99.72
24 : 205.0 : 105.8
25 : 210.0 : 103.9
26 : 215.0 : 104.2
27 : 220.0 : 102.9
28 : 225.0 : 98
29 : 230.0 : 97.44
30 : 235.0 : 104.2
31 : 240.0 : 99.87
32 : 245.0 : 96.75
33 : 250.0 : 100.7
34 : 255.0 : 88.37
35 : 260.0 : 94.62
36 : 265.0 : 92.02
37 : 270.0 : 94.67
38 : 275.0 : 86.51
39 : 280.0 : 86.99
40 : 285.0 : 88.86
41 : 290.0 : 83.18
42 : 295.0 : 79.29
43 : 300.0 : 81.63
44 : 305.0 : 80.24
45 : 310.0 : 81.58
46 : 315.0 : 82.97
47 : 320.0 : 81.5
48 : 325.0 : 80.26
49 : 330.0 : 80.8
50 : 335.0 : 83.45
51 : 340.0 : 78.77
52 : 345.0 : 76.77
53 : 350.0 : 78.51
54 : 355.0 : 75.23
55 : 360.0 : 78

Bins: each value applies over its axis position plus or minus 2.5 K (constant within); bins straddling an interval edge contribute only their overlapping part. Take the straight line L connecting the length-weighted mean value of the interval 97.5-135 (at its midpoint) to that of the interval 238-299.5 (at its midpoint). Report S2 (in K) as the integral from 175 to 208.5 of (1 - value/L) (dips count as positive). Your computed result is -3.1 K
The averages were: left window 104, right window 90.6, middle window 106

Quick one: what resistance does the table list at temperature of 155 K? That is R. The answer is 103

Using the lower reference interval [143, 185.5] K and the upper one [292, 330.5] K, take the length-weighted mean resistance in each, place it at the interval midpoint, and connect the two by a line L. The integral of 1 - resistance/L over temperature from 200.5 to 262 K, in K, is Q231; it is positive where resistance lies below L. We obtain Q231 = -3.6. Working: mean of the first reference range 105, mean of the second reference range 81.1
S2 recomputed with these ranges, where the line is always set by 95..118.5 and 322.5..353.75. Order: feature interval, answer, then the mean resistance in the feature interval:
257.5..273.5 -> -1.73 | 93.3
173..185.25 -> -2.52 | 108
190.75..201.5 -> -2.01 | 105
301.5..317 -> -0.02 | 81.6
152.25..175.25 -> -3.10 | 103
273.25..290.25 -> -0.74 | 86.8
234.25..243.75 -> -1.66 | 101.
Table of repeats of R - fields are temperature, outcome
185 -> 105.2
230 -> 97.44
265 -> 92.02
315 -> 82.97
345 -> 76.77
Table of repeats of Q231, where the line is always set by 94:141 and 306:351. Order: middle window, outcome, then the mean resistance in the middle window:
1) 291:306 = 0.5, 80.7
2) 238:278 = -2.8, 94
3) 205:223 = -2.2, 104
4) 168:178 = -0.8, 104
